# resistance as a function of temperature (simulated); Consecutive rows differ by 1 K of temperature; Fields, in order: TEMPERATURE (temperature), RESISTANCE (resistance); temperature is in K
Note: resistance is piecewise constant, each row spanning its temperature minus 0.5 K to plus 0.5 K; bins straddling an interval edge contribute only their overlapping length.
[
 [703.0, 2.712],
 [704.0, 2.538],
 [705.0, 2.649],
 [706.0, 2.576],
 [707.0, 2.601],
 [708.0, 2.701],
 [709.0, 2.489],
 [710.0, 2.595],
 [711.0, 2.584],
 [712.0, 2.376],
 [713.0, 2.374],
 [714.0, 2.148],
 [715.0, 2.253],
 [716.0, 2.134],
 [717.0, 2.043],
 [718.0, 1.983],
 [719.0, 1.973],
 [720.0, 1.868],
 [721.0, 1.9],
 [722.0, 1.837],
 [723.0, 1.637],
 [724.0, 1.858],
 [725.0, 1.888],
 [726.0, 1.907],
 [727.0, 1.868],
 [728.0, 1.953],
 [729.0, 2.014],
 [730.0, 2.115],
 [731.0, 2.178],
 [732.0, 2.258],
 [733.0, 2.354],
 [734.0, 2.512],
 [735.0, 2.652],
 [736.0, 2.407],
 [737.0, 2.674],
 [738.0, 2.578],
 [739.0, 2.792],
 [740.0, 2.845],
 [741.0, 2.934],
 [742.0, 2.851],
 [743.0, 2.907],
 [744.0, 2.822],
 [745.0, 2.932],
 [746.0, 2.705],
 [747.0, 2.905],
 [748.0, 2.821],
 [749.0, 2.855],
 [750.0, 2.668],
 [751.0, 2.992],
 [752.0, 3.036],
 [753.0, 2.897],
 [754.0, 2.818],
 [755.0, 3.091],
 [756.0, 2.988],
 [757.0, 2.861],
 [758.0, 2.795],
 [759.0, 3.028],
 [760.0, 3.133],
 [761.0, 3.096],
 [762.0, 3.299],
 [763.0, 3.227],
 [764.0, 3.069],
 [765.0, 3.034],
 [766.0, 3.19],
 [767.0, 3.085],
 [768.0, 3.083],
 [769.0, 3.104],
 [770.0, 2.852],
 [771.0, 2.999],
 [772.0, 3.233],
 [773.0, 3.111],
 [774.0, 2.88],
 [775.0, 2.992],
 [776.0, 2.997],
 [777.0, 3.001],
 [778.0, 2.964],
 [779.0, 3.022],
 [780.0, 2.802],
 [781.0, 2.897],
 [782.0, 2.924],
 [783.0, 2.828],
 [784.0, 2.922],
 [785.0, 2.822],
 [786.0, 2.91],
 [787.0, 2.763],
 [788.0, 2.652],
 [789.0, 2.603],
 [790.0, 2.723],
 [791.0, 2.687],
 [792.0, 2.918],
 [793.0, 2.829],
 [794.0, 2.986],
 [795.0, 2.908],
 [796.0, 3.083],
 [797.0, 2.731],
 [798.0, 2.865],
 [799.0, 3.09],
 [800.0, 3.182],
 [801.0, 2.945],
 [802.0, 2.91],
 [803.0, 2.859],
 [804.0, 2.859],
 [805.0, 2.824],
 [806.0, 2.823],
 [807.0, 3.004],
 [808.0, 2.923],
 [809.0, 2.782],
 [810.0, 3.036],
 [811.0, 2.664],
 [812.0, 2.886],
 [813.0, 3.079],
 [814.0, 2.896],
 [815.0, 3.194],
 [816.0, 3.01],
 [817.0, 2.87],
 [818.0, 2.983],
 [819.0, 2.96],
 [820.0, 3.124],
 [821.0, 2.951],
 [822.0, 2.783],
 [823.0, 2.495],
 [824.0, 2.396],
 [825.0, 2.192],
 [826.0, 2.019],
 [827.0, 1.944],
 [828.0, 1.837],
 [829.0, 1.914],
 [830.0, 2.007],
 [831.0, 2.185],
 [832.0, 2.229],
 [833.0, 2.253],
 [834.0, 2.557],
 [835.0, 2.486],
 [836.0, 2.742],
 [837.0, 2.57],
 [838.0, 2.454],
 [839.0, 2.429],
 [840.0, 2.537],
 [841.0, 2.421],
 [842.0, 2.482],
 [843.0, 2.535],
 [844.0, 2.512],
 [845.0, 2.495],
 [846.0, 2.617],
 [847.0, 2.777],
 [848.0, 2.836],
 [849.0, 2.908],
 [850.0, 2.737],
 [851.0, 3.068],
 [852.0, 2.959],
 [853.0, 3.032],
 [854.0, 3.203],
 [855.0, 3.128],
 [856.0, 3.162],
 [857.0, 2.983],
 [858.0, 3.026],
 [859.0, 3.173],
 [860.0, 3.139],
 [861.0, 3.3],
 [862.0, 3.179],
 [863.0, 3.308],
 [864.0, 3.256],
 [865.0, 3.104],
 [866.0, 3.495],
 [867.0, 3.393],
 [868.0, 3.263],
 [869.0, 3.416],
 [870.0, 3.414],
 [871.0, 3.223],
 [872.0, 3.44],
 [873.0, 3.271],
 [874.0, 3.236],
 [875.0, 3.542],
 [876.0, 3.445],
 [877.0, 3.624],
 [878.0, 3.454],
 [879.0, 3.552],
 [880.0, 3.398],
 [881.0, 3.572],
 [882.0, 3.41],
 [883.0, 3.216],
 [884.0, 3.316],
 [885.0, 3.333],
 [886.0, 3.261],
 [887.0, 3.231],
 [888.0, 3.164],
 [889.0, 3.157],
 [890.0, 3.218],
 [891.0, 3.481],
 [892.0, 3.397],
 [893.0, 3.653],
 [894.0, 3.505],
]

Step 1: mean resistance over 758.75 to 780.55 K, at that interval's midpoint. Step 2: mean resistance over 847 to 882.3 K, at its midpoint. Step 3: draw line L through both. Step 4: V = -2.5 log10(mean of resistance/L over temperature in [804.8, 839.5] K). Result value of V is 0.20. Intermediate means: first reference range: 3.05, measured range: 2.61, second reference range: 3.24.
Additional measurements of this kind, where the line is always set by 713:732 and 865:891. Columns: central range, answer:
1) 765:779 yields -0.24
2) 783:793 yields -0.09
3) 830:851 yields 0.19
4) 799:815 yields -0.07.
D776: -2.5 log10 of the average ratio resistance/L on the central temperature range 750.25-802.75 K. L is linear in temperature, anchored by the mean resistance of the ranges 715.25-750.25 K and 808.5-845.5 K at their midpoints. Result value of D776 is -0.203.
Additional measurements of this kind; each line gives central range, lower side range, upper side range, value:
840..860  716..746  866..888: 0.12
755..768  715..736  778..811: -0.23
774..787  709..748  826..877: -0.14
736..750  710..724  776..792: -0.17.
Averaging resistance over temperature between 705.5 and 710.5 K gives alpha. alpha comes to 2.59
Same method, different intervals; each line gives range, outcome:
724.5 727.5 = 1.89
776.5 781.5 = 2.94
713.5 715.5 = 2.2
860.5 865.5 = 3.23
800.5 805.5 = 2.88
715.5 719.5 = 2.03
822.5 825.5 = 2.36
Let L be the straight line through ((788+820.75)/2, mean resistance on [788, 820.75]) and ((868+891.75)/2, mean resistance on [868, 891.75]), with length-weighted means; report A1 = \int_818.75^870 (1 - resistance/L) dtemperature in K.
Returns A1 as 6.6 K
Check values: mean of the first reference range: 2.91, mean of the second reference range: 3.36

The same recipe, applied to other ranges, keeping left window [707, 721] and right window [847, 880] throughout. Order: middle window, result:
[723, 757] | -1.7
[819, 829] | 1.9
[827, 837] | 2.6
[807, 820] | -0.2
